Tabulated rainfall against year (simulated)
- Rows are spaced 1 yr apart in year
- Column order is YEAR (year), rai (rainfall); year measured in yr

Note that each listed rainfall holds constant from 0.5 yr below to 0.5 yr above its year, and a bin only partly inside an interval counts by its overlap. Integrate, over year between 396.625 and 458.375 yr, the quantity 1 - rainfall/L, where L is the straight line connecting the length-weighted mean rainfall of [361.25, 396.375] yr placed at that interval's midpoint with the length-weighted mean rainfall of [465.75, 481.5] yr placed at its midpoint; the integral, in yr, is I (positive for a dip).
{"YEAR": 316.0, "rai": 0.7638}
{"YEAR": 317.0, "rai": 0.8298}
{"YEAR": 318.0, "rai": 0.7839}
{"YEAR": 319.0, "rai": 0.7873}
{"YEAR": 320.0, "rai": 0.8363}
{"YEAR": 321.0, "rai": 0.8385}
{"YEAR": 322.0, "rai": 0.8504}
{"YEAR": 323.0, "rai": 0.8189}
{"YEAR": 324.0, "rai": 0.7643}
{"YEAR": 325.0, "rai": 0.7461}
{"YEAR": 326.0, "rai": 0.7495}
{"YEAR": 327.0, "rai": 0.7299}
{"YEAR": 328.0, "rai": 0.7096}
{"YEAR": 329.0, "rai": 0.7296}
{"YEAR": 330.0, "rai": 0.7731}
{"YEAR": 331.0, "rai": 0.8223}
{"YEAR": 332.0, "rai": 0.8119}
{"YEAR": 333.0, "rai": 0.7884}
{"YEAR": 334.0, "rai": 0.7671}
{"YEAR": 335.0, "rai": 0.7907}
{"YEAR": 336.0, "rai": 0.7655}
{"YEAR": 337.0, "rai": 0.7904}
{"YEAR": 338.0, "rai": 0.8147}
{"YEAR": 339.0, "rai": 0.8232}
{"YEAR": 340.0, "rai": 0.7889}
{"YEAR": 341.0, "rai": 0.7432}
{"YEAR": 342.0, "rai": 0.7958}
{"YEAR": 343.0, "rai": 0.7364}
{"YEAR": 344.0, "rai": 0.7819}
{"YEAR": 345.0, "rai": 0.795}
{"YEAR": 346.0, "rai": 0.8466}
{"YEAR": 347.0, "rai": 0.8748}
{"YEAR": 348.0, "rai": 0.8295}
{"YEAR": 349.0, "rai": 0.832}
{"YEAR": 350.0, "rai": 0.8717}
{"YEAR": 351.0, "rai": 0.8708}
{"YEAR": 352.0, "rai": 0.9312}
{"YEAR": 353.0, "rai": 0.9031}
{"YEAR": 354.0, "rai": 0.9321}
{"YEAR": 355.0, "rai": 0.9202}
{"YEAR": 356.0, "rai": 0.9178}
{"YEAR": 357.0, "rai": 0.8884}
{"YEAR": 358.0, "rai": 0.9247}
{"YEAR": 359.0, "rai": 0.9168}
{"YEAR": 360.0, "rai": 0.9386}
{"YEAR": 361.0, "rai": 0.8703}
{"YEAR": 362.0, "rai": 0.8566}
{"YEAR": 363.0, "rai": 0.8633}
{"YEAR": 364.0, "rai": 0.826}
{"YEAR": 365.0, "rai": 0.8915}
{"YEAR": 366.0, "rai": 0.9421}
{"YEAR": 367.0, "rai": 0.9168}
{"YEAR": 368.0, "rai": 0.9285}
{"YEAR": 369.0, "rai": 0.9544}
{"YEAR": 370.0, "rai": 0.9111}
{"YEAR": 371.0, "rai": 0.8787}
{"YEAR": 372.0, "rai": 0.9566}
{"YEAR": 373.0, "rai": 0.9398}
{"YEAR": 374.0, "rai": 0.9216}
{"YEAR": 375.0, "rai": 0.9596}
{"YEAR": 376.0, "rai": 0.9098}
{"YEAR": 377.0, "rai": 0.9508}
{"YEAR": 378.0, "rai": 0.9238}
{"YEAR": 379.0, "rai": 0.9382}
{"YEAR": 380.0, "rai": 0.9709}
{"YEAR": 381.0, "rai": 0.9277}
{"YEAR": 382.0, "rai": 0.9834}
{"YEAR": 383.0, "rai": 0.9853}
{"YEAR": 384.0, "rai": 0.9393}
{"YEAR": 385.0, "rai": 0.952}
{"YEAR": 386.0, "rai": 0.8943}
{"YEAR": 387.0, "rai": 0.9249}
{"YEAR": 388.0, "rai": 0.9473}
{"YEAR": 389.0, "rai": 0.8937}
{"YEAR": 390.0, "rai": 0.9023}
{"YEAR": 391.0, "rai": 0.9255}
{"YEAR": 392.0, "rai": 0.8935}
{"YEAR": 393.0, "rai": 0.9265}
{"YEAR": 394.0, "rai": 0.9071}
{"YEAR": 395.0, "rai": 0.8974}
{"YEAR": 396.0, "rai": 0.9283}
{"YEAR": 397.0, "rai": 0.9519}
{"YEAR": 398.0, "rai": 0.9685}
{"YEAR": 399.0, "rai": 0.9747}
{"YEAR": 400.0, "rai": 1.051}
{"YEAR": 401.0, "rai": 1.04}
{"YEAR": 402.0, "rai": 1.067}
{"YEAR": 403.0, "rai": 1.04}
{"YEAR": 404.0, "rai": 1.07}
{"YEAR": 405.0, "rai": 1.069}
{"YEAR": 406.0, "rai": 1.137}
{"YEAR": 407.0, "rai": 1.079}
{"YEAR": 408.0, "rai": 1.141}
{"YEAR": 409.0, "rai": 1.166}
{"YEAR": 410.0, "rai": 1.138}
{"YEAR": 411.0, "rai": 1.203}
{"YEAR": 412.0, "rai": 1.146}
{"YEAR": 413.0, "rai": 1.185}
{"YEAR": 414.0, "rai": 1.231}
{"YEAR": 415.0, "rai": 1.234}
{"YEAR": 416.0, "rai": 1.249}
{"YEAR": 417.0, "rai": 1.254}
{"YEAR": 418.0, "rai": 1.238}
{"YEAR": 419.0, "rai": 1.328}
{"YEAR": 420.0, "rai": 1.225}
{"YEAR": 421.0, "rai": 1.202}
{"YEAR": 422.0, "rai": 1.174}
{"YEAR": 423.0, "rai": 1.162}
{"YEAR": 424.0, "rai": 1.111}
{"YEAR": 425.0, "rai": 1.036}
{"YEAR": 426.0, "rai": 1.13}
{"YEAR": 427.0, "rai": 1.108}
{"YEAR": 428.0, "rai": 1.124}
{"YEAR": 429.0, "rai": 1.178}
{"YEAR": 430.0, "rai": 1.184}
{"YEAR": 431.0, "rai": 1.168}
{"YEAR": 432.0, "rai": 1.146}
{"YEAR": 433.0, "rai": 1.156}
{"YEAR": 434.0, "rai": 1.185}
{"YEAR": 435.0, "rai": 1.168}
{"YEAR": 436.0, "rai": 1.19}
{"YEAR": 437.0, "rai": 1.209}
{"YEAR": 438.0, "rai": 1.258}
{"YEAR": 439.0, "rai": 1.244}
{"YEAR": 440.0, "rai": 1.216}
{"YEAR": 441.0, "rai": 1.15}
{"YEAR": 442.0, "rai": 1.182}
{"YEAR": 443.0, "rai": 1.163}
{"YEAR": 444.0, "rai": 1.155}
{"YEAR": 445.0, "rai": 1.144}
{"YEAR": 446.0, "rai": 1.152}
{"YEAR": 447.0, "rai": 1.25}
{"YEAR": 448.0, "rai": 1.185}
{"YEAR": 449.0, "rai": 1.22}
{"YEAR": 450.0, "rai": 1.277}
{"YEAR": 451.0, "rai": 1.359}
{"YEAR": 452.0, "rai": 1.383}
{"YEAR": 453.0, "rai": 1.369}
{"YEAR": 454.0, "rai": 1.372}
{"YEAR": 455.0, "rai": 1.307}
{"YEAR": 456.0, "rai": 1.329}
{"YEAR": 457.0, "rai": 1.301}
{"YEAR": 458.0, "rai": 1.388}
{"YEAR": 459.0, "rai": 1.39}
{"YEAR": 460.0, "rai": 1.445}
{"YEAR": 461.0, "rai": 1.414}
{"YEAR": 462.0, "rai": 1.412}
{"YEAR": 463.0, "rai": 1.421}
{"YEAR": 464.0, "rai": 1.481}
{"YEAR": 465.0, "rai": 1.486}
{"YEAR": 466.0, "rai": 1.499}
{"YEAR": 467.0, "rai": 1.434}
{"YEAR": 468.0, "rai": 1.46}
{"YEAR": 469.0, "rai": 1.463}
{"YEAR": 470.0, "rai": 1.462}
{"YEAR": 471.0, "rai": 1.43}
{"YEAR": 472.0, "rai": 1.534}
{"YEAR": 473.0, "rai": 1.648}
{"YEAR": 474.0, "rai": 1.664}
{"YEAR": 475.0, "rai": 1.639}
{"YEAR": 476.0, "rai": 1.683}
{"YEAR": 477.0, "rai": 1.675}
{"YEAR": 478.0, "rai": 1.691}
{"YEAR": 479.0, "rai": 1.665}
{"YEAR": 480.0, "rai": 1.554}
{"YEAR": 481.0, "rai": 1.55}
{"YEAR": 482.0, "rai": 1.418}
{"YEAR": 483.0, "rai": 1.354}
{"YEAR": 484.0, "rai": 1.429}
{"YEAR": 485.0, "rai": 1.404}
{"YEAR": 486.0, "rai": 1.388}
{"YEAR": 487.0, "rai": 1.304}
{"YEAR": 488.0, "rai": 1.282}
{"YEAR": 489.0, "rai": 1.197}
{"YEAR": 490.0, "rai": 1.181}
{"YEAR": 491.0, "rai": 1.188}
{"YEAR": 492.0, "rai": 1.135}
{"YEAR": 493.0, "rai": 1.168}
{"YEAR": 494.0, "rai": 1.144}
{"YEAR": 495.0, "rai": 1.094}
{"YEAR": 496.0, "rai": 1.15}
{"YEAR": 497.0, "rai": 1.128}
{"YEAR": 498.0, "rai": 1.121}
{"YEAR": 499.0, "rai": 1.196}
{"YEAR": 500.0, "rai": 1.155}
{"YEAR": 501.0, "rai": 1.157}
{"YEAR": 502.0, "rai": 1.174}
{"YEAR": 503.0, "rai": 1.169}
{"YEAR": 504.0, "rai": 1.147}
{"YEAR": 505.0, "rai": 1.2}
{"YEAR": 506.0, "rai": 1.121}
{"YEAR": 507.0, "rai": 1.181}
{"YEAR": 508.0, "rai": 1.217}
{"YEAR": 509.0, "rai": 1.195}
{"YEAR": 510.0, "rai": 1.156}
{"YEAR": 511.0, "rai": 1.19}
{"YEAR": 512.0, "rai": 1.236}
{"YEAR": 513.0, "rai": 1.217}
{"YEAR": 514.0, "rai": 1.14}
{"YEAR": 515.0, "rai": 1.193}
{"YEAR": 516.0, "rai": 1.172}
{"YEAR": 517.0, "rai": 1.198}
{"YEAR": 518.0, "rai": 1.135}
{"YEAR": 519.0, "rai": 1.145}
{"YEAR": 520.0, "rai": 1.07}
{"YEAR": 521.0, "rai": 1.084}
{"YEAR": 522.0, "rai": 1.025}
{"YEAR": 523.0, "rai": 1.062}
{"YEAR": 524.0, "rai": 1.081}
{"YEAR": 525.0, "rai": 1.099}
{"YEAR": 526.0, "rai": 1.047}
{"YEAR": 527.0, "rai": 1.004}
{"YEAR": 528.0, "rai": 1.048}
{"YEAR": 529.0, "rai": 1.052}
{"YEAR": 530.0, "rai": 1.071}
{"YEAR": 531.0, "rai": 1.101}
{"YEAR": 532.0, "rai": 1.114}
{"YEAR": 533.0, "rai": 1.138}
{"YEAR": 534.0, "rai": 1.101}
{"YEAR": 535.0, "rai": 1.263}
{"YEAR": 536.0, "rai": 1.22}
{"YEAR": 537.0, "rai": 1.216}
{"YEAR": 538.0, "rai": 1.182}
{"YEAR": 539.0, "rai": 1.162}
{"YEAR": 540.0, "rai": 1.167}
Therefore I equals 3.3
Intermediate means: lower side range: 0.922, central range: 1.18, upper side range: 1.57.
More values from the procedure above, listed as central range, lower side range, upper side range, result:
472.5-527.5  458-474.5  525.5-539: 1.87 yr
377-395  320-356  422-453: 1.12 yr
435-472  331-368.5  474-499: -2.54 yr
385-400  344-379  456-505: 1.36 yr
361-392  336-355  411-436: 1.50 yr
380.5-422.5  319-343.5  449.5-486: 2.98 yr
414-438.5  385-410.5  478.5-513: -2.68 yr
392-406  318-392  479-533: -0.50 yr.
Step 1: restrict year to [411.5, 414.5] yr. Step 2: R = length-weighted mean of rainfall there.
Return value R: 1.19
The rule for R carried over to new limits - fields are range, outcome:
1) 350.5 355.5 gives 0.911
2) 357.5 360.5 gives 0.927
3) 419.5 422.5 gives 1.2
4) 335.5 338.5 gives 0.79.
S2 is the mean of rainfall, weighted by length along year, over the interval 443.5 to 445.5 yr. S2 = 1.15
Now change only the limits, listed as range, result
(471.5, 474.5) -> 1.62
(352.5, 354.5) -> 0.918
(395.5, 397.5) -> 0.94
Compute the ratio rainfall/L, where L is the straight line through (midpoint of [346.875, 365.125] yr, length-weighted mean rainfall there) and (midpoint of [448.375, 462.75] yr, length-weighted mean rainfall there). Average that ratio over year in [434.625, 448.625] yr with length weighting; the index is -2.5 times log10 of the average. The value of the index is 0.09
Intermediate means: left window 0.888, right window 1.35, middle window 1.19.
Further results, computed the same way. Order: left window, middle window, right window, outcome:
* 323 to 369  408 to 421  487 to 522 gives -0.23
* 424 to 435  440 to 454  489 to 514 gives -0.08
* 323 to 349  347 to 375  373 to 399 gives -0.05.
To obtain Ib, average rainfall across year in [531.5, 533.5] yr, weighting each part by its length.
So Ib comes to 1.13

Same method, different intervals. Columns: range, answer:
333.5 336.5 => 0.774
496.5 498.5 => 1.12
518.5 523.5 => 1.08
